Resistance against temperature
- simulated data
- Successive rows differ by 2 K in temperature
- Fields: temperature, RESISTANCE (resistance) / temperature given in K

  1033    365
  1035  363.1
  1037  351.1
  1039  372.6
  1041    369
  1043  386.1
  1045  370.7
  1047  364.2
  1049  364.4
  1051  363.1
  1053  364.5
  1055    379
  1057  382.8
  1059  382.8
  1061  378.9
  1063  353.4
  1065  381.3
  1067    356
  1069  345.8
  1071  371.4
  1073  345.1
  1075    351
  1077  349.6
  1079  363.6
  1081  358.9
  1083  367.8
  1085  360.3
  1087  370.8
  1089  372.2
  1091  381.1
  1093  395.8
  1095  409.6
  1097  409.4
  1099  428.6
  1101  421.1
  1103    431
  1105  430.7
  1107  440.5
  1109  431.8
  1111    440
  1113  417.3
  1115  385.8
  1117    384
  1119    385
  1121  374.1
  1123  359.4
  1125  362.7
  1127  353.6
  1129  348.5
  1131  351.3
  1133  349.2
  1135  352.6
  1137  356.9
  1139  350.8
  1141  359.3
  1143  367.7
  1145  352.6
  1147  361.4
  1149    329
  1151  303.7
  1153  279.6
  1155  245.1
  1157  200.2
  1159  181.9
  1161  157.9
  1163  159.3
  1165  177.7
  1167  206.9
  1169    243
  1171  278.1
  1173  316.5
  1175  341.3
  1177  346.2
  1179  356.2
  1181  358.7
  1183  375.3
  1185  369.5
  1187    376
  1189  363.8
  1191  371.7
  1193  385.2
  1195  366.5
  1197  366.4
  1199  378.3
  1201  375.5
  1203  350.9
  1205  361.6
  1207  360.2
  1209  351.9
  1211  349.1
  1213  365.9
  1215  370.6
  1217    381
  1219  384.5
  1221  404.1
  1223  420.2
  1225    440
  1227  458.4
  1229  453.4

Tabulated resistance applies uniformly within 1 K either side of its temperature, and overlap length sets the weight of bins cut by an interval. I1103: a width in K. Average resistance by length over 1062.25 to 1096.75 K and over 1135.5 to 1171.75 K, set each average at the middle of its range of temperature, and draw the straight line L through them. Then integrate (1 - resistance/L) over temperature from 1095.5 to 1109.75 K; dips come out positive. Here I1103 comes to -3.7 K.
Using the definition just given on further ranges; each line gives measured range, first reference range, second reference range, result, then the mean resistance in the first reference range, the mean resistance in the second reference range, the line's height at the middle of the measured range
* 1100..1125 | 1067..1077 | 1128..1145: -3.71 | 353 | 354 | 354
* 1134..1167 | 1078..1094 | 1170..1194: 7.20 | 371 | 353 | 359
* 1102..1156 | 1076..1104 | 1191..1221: 2.05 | 387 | 369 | 381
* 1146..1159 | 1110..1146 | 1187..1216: 3.17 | 369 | 366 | 368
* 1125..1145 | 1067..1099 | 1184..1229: 1.11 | 372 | 381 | 376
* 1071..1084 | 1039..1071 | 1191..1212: 0.41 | 370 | 365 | 369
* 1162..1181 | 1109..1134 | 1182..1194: 5.09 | 378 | 374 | 375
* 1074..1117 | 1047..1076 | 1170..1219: -3.75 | 366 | 360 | 364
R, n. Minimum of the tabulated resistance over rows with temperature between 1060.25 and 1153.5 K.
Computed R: 279.6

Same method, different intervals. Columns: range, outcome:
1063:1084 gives 345.1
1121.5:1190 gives 157.9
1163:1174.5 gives 159.3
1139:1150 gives 329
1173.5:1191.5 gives 341.3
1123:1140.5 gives 348.5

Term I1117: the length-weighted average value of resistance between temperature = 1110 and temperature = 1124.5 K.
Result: 391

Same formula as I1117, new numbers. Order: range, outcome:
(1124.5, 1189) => 309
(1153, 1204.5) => 306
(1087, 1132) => 396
